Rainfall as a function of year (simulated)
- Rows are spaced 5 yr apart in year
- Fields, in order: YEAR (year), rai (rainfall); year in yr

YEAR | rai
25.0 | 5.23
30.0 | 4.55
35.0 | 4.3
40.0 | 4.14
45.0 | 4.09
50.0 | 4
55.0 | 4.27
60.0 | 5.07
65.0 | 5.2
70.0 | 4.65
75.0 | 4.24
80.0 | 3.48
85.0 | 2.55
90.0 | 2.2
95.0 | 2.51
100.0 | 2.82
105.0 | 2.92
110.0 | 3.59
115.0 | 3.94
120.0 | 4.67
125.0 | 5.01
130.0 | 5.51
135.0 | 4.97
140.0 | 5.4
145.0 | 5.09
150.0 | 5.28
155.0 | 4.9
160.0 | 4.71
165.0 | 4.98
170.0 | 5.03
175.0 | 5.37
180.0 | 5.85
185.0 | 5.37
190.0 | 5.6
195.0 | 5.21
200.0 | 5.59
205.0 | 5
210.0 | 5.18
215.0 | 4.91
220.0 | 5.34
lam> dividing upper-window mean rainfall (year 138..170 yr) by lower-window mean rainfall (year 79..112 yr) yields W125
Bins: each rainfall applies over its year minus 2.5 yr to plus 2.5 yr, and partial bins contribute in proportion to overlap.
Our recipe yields 1.8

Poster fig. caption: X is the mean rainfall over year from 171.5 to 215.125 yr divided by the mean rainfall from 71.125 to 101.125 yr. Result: 1.8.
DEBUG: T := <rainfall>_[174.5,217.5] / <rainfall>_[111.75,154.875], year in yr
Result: 1.08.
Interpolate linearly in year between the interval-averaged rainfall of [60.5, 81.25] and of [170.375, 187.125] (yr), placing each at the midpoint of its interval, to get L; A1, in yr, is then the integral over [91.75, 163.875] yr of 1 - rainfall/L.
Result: 9.7 yr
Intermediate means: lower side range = 4.51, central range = 4.37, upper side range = 5.47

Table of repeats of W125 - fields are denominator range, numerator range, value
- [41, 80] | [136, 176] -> 1.15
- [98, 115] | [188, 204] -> 1.67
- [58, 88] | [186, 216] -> 1.27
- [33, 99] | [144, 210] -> 1.35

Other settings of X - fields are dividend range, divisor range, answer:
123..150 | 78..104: 1.92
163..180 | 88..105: 2.03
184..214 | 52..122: 1.43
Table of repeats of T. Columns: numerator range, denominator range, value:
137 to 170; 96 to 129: 1.32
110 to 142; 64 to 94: 1.34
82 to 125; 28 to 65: 0.74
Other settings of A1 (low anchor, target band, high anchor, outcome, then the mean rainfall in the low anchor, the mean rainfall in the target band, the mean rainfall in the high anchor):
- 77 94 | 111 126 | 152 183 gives -2.7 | 2.77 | 4.4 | 5.15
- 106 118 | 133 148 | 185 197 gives -3.0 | 3.7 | 5.16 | 5.41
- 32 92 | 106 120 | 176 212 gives 2.2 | 4.04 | 3.84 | 5.4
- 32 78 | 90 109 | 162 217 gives 7.9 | 4.43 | 2.74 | 5.28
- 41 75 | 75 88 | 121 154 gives 4.1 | 4.51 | 3.22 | 5.17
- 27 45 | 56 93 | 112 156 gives 5.2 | 4.32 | 3.91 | 4.96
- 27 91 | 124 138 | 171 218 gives -1.3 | 4.11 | 5.19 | 5.33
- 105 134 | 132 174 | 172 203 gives -1.1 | 4.43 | 5.06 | 5.48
